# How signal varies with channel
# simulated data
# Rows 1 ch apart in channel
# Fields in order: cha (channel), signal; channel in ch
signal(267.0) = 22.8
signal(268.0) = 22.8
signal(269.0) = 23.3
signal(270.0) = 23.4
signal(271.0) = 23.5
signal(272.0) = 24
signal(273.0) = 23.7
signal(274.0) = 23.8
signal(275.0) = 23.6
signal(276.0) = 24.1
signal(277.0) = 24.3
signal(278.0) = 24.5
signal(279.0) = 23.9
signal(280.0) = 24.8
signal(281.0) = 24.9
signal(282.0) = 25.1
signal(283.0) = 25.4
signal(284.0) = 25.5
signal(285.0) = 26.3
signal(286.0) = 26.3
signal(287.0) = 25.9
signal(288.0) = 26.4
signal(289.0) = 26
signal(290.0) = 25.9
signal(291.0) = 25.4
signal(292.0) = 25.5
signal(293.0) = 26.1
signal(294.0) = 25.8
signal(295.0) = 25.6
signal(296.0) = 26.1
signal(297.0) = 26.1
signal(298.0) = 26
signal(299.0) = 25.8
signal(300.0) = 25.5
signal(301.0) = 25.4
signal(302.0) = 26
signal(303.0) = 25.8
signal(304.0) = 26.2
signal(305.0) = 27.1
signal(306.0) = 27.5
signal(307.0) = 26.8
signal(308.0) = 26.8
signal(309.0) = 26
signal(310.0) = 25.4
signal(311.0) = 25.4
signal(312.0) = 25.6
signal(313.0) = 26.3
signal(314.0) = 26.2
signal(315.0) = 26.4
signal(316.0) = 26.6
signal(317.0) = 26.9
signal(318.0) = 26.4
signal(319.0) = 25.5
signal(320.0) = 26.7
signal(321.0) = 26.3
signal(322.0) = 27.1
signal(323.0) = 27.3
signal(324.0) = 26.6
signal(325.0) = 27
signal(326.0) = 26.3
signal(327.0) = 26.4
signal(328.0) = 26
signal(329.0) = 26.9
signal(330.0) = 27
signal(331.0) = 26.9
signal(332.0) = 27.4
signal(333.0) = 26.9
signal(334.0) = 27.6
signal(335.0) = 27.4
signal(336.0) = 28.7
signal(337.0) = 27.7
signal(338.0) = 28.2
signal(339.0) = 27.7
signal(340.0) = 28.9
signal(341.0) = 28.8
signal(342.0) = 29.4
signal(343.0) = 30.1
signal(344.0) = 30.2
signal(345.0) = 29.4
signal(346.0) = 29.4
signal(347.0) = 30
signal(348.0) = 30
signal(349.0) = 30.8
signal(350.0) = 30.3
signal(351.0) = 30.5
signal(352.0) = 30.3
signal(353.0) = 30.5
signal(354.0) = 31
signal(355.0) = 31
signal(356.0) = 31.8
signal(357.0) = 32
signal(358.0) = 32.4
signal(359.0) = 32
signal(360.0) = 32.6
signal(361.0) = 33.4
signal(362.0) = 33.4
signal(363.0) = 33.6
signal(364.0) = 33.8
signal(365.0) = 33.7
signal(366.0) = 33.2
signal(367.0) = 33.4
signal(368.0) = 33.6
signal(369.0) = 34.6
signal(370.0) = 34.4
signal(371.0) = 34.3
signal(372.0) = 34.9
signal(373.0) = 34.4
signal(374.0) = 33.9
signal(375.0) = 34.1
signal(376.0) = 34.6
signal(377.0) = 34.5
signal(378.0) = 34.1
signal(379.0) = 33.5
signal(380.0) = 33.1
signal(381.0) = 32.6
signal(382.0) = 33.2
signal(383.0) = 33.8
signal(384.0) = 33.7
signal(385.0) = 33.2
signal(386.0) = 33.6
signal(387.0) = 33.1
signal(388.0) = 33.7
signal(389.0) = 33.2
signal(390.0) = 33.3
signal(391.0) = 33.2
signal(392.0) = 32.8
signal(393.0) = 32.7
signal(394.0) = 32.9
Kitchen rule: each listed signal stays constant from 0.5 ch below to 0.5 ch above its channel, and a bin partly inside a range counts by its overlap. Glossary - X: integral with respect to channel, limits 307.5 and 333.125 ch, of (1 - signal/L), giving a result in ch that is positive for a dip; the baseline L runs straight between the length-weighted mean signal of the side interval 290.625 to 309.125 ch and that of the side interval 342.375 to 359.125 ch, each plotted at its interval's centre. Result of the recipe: 1.3 ch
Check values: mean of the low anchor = 26.1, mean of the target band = 26.5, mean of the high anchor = 30.6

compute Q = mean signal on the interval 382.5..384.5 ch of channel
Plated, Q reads 33.8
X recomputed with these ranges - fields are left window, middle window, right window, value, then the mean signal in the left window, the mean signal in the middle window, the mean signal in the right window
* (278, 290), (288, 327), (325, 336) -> 0.0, 25.5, 26.2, 27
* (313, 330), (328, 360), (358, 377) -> 0.7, 26.5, 29.4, 33.8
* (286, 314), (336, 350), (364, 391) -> 0.5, 26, 29.3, 33.7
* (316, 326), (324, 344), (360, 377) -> 0.7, 26.6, 27.7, 33.9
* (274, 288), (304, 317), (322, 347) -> 0.1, 25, 26.4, 27.9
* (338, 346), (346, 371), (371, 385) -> -0.7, 29.2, 32.2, 33.9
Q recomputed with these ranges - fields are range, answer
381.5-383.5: 33.5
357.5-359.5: 32.2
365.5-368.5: 33.4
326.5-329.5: 26.4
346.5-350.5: 30.3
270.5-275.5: 23.7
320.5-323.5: 26.9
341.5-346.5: 29.7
